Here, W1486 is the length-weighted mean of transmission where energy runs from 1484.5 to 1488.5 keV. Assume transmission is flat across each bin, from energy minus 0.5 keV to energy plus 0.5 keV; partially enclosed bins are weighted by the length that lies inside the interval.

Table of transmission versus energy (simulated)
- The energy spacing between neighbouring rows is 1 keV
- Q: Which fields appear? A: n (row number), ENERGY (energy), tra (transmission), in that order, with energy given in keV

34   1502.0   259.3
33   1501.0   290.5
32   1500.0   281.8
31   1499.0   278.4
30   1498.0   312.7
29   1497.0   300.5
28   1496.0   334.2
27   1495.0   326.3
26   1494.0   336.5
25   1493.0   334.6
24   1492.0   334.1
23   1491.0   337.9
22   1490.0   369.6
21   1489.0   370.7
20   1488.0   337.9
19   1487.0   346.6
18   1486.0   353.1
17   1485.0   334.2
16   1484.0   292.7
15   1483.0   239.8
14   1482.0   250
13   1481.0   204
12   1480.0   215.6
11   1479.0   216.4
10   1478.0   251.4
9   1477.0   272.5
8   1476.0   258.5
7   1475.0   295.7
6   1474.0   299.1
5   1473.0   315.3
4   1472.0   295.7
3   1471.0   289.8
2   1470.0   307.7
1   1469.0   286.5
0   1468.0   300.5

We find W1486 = 343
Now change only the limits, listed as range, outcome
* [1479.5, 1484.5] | 240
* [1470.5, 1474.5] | 300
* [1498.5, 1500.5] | 280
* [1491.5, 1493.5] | 334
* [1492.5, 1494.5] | 336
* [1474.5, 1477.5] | 276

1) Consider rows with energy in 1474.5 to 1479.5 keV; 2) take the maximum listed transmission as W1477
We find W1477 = 295.7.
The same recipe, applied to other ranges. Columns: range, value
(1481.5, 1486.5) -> 353.1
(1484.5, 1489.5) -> 370.7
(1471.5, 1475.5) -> 315.3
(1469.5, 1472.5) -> 307.7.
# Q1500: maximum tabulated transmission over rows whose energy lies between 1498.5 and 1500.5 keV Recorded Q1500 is 281.8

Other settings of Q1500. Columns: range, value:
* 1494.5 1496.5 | 334.2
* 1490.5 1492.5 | 337.9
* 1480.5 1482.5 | 250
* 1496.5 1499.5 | 312.7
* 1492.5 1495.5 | 336.5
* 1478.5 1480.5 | 216.4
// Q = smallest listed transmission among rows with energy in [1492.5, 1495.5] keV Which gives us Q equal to 326.3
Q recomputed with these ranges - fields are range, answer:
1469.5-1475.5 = 289.8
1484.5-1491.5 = 334.2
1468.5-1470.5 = 286.5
